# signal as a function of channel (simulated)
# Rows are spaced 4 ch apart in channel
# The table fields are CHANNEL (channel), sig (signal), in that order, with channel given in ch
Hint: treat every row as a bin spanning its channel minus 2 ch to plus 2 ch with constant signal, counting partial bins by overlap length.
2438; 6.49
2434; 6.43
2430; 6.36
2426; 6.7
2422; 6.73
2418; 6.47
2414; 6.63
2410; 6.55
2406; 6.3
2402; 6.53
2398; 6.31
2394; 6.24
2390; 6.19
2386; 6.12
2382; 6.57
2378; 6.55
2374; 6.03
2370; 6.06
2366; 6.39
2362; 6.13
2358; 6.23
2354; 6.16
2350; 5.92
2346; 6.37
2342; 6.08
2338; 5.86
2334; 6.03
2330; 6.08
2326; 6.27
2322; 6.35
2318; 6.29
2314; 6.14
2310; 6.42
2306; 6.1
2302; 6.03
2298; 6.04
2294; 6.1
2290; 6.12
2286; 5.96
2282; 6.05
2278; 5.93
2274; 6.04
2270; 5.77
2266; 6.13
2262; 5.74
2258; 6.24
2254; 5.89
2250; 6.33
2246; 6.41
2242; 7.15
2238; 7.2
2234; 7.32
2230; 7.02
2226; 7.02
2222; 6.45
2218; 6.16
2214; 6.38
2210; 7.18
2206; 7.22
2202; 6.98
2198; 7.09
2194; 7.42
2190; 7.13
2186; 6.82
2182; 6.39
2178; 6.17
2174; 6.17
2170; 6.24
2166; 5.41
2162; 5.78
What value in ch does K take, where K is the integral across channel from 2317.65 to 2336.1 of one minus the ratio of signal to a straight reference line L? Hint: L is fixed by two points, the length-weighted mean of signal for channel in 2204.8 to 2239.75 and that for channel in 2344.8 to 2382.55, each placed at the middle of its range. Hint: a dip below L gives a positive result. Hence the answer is 0.6 ch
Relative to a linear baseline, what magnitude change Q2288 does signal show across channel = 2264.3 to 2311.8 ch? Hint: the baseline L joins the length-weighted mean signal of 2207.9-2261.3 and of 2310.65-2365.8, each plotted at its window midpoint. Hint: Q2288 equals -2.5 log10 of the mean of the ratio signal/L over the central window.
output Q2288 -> 0.06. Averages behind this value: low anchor 6.65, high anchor 6.16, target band 6.06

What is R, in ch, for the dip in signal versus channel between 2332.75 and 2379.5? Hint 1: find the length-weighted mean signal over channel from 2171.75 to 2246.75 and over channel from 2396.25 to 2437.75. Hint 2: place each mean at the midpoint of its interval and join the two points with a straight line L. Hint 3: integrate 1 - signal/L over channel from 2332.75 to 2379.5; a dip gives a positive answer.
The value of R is 3.2 ch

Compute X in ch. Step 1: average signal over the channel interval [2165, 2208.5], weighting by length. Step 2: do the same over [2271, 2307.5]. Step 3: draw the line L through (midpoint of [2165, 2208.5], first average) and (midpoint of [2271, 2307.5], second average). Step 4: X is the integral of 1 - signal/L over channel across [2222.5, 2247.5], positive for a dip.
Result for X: -2.5 ch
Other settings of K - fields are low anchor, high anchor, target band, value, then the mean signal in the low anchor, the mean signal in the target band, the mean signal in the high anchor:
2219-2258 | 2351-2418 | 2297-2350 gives 2.67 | 6.71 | 6.15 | 6.31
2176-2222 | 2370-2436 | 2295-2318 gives 1.52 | 6.8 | 6.16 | 6.41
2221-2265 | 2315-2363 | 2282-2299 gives 0.87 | 6.61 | 6.06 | 6.15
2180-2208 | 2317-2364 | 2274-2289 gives 1.14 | 7.01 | 6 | 6.14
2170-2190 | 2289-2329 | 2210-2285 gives -1.24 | 6.45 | 6.42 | 6.18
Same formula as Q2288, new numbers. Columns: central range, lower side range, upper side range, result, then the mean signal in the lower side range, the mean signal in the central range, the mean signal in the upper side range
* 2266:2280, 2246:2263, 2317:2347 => 0.03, 6.11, 5.94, 6.16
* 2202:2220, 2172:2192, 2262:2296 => -0.06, 6.54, 6.76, 6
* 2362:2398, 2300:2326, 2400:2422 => 0.03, 6.23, 6.26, 6.52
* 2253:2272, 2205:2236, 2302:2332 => 0.11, 6.83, 5.96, 6.22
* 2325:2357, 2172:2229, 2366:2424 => 0.07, 6.76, 6.1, 6.38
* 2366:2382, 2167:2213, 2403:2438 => 0.05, 6.76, 6.28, 6.52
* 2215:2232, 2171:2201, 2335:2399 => 0.00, 6.73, 6.65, 6.2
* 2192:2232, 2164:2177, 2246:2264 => -0.15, 5.96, 6.89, 6.09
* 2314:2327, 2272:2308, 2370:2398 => -0.03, 6.04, 6.28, 6.27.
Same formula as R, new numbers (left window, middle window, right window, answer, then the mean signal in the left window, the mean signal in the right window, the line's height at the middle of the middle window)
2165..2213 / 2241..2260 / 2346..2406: 0.6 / 6.71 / 6.25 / 6.56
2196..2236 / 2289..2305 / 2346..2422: 1.3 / 6.88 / 6.31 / 6.61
